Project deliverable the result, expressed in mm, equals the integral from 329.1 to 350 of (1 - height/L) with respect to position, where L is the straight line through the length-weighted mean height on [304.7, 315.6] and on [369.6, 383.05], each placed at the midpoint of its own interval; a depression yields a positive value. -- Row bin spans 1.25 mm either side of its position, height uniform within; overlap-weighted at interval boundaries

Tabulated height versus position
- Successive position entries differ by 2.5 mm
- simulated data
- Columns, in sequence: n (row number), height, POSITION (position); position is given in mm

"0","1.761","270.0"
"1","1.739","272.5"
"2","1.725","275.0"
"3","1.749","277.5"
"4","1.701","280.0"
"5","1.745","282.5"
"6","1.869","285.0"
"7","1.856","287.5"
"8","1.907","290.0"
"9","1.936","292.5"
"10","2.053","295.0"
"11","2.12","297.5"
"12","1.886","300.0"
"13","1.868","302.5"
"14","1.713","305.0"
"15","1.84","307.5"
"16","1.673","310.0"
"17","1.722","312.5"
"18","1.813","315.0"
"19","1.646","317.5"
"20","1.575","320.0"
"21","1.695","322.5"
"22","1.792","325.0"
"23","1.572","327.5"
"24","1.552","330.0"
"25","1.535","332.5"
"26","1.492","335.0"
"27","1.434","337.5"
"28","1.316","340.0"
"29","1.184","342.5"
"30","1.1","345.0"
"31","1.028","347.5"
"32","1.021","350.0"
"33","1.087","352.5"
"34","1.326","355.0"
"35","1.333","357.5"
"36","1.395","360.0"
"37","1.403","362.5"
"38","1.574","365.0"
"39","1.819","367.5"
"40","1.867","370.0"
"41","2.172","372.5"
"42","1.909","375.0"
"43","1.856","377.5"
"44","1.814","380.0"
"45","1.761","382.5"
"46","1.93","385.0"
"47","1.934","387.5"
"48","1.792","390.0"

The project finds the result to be 5.9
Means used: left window 1.75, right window 1.91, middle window 1.31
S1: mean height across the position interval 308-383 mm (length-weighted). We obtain 1.55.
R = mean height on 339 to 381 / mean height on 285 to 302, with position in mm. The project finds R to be 0.76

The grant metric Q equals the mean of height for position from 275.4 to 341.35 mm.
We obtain 1.73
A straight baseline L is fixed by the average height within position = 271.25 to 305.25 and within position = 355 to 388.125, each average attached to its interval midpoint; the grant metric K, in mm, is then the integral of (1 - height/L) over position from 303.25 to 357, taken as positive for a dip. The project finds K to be 9.3 mm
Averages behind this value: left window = 1.85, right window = 1.73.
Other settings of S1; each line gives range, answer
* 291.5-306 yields 1.93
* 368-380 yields 1.93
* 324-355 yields 1.34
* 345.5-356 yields 1.11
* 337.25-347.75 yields 1.21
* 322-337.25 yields 1.59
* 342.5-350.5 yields 1.07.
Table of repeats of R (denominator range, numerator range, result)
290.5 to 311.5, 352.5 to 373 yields 0.83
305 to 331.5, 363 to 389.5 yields 1.10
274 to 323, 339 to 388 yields 0.85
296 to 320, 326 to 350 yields 0.75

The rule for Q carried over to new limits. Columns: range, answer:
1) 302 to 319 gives 1.75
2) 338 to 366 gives 1.25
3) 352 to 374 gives 1.57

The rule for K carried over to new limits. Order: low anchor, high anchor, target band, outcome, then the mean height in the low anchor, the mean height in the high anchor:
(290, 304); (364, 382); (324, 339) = 2.8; 1.96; 1.86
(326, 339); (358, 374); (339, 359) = 5.3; 1.52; 1.69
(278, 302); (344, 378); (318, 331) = 0.4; 1.89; 1.49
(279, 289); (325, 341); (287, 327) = -3.6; 1.8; 1.51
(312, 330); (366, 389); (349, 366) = 4.8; 1.68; 1.89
